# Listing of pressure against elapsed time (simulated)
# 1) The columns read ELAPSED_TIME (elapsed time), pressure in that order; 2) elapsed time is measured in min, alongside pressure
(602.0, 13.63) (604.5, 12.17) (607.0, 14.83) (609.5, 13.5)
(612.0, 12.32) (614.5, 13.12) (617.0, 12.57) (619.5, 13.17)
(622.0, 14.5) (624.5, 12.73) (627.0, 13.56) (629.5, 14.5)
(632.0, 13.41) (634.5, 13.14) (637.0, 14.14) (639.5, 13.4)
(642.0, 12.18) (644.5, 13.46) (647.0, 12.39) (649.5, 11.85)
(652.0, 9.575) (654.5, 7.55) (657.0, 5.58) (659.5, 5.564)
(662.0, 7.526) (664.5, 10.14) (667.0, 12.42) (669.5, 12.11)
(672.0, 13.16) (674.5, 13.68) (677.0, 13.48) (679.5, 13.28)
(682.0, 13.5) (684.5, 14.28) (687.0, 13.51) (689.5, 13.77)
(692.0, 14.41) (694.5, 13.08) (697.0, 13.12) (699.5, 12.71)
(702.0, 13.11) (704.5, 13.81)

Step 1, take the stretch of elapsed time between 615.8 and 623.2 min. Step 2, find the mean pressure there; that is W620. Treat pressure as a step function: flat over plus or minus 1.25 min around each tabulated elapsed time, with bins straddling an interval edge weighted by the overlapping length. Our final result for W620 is 13.4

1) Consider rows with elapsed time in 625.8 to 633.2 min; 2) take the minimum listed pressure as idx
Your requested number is 13.41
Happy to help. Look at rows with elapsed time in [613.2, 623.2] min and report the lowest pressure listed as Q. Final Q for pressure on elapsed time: 12.57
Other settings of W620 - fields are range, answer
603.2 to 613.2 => 13.2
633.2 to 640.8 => 13.5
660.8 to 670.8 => 10.6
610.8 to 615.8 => 12.7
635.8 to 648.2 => 13.1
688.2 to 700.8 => 13.4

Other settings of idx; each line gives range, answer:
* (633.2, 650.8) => 11.85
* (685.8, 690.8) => 13.51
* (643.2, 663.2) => 5.564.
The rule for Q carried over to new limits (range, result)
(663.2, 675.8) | 10.14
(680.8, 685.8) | 13.5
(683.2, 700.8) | 12.71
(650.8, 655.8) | 7.55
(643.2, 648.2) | 12.39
